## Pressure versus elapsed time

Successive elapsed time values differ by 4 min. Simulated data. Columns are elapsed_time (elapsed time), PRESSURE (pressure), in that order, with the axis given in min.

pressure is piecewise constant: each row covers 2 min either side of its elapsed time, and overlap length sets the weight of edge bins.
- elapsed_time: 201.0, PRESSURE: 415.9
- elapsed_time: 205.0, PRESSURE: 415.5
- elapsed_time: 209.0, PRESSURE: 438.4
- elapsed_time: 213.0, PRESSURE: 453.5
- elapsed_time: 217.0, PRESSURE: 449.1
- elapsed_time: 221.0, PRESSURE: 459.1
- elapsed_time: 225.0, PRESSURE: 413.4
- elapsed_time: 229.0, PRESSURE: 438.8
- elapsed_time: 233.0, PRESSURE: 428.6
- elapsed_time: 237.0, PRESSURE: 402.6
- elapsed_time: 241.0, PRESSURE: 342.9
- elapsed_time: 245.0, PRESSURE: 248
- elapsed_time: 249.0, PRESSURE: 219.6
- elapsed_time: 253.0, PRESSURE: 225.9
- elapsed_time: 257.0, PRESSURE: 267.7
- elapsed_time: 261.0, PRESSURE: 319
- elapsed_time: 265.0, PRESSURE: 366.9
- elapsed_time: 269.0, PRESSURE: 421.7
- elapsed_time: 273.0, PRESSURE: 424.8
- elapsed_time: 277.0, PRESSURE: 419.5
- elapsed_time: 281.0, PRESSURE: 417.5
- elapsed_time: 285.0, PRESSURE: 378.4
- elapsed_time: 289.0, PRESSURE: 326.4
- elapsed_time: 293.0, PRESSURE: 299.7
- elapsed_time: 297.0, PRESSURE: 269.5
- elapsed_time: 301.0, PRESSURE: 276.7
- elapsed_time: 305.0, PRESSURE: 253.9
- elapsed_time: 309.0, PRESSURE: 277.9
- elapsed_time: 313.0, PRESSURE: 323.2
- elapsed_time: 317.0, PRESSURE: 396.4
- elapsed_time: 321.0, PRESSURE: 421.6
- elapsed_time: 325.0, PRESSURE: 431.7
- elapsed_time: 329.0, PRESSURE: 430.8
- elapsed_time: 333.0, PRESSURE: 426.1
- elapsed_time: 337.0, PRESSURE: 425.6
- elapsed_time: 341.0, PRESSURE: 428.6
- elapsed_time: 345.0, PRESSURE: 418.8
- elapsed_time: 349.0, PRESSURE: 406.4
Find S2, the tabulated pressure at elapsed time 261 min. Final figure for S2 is 319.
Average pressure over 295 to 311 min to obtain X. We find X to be 270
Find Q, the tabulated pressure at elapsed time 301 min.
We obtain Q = 276.7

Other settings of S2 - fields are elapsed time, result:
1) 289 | 326.4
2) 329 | 430.8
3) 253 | 225.9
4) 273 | 424.8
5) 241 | 342.9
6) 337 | 425.6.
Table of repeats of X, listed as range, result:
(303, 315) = 285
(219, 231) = 437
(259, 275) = 383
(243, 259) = 240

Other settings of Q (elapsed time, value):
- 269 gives 421.7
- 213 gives 453.5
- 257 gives 267.7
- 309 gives 277.9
